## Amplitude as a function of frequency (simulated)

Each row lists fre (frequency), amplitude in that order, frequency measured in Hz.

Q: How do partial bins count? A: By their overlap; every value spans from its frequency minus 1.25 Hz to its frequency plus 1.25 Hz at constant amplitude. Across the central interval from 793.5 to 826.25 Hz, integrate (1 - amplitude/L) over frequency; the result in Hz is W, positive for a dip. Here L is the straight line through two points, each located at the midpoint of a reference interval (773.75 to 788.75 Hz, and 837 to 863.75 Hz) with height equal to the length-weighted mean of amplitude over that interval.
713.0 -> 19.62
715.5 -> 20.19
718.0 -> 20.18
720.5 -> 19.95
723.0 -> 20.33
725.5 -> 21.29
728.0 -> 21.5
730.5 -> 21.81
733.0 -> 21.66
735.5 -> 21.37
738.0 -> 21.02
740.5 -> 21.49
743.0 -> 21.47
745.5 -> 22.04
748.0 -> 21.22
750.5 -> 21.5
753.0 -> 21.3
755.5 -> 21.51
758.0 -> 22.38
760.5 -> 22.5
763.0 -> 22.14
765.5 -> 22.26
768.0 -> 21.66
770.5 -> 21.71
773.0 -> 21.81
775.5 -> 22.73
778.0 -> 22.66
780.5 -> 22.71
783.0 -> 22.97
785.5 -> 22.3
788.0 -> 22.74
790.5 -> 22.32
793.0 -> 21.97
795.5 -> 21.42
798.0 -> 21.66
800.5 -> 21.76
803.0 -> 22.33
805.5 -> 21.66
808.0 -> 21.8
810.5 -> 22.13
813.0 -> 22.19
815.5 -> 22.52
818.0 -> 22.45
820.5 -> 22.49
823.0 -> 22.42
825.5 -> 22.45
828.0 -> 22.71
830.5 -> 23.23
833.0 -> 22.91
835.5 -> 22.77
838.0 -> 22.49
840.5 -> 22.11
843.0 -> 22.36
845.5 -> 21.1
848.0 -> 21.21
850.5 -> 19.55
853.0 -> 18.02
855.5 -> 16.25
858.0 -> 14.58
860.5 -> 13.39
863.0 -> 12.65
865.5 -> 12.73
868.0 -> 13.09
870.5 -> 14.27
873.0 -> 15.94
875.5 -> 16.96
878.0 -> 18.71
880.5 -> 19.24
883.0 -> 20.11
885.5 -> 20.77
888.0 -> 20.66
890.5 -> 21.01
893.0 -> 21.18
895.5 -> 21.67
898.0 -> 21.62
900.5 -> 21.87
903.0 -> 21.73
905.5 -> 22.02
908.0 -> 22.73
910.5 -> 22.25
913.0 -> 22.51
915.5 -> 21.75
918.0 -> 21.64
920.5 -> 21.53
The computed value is -1.8 Hz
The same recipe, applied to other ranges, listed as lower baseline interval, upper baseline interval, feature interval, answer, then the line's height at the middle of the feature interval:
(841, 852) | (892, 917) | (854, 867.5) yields 4.6 Hz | 21.3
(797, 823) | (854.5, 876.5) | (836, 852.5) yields -3.8 Hz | 17.3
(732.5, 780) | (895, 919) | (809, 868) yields 5.0 Hz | 21.9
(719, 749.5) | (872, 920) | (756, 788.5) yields -1.8 Hz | 21.1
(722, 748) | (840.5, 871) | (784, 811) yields -4.2 Hz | 19.1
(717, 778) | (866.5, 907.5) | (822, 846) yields -2.7 Hz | 20.3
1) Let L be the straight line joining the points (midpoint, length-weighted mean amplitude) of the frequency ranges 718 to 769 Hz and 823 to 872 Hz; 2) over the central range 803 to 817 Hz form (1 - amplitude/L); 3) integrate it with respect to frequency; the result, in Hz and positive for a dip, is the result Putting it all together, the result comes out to -1.6 Hz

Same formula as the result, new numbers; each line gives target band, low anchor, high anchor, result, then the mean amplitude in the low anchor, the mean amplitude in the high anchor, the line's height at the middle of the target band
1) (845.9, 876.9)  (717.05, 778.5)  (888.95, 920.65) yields 8.35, 21.6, 21.8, 21.7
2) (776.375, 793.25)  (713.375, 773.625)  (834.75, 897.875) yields -1.76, 21.4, 18.5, 20.4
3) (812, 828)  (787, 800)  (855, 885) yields -2.11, 22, 15.8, 19.8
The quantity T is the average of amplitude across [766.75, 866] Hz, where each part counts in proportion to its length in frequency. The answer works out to 21.1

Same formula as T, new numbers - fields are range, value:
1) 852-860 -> 16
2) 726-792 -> 21.9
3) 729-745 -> 21.5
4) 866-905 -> 19.2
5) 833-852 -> 21.7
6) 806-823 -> 22.2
